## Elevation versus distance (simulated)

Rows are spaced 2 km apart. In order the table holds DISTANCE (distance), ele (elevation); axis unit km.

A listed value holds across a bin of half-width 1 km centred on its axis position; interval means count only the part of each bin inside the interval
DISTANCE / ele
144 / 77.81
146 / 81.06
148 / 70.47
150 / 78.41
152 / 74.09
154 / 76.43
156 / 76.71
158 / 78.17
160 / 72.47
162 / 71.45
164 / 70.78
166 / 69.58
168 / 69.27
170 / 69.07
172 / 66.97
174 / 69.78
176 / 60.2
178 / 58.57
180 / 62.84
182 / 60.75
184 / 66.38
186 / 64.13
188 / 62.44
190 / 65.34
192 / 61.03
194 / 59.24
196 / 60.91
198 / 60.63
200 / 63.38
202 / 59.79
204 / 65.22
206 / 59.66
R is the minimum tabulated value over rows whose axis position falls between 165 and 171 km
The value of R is 69.07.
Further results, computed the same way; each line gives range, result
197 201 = 60.63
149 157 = 74.09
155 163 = 71.45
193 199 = 59.24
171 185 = 58.57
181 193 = 60.75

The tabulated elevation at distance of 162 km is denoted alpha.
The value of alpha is 71.45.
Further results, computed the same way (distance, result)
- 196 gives 60.91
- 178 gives 58.57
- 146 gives 81.06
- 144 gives 77.81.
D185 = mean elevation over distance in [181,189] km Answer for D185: 63.4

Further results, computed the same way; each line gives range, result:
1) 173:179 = 62.9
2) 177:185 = 62.1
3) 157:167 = 72.5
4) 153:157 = 76.6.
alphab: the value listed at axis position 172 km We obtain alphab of 66.97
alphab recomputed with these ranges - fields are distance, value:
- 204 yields 65.22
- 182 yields 60.75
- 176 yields 60.2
